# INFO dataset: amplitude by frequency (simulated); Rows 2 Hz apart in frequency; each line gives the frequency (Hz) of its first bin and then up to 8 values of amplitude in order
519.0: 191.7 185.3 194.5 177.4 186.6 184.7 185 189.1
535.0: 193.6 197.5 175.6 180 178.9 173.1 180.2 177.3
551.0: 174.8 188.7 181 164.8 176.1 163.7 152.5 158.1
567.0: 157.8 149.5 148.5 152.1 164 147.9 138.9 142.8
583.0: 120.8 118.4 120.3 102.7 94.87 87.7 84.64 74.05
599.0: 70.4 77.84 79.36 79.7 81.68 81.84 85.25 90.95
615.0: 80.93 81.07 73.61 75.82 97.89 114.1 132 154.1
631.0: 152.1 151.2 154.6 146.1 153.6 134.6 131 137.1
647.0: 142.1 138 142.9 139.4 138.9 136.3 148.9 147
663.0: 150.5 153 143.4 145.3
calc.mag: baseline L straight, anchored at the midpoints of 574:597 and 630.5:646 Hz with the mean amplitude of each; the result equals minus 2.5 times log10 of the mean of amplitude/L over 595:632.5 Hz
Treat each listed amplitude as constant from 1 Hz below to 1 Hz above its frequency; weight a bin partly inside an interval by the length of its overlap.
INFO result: 0.38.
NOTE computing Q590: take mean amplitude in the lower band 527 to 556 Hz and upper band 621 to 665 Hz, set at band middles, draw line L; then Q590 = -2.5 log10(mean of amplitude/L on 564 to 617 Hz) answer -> 0.42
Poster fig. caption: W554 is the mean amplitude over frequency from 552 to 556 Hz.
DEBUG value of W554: 185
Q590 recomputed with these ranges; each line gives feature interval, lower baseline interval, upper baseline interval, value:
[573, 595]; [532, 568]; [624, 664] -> 0.309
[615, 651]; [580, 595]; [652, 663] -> 0.046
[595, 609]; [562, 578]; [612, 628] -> 0.418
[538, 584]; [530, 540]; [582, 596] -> -0.114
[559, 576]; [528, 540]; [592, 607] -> -0.189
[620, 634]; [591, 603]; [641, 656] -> -0.095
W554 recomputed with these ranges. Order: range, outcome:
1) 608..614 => 86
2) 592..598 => 82.1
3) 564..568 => 158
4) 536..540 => 187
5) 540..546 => 177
